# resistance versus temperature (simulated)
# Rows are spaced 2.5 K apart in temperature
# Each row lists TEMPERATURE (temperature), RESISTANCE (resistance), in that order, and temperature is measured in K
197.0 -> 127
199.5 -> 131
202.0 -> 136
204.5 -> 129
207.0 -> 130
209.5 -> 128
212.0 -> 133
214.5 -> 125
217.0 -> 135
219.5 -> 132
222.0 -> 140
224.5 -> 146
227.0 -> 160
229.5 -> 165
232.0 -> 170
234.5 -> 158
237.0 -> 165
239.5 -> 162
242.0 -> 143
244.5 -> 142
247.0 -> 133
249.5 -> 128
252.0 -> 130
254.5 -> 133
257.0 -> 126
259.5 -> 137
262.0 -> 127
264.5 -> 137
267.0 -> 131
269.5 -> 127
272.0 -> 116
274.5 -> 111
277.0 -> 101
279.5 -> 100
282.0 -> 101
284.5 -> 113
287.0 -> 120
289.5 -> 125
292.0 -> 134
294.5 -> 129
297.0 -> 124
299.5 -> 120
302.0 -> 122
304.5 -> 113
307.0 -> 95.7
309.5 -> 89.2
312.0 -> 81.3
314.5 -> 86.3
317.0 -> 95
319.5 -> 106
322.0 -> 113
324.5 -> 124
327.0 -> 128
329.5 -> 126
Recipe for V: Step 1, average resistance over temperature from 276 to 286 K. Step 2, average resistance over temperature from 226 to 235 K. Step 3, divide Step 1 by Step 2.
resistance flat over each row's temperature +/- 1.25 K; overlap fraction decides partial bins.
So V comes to 0.64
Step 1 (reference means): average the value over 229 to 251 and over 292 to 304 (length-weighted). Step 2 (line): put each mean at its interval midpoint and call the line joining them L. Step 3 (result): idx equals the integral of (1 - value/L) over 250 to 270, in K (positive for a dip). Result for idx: 1.5 K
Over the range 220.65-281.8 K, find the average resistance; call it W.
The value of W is 136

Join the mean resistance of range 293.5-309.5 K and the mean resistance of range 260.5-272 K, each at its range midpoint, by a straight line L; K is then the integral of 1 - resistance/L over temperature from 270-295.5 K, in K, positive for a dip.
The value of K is 1.5 K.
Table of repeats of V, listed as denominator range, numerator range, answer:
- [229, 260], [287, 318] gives 0.76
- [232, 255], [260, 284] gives 0.81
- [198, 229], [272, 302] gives 0.86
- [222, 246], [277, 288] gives 0.69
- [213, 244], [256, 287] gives 0.79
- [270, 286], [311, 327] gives 0.96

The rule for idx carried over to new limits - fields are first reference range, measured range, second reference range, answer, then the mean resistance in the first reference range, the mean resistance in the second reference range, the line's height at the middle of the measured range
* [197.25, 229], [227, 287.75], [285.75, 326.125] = -4.1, 136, 111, 124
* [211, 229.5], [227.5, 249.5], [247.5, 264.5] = -2.9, 141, 131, 136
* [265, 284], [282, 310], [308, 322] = -3.8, 113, 93.5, 103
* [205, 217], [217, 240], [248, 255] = -4.3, 130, 130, 130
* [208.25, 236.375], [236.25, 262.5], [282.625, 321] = -1.0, 145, 110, 133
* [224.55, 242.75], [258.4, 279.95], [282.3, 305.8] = 2.5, 160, 121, 137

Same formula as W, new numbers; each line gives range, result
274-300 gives 116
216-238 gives 152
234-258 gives 142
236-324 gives 120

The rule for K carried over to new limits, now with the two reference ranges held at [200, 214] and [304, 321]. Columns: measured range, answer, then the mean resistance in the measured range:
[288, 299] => -2.8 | 127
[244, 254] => -1.4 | 133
